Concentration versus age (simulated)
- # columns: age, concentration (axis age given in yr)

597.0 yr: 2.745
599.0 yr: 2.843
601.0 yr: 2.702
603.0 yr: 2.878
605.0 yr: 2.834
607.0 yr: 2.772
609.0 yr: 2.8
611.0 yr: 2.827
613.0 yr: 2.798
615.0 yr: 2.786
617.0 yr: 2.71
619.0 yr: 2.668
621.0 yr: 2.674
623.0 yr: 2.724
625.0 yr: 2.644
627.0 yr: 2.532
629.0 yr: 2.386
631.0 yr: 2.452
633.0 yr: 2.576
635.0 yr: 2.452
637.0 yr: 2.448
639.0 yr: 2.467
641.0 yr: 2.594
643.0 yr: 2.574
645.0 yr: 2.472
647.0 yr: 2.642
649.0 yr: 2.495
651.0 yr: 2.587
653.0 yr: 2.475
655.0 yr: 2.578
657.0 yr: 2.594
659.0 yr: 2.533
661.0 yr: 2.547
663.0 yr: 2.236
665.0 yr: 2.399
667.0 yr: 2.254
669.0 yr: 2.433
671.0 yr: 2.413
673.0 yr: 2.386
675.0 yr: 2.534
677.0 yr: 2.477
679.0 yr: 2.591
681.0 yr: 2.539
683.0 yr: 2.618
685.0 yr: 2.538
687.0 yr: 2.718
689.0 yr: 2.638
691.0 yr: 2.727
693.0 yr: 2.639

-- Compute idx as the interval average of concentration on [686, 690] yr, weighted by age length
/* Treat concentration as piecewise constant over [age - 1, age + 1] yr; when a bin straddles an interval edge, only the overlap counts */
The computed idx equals 2.68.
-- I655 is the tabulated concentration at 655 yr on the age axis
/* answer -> 2.578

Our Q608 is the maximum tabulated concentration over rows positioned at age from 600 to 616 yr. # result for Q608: 2.878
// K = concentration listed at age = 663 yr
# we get 2.236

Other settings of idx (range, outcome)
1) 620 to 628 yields 2.64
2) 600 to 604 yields 2.79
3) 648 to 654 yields 2.52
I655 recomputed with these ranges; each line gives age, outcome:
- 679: 2.591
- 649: 2.495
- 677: 2.477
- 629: 2.386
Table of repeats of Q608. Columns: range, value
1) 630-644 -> 2.594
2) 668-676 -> 2.534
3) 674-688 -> 2.718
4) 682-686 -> 2.618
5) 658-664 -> 2.547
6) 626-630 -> 2.532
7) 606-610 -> 2.8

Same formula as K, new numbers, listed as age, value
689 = 2.638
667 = 2.254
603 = 2.878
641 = 2.594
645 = 2.472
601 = 2.702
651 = 2.587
